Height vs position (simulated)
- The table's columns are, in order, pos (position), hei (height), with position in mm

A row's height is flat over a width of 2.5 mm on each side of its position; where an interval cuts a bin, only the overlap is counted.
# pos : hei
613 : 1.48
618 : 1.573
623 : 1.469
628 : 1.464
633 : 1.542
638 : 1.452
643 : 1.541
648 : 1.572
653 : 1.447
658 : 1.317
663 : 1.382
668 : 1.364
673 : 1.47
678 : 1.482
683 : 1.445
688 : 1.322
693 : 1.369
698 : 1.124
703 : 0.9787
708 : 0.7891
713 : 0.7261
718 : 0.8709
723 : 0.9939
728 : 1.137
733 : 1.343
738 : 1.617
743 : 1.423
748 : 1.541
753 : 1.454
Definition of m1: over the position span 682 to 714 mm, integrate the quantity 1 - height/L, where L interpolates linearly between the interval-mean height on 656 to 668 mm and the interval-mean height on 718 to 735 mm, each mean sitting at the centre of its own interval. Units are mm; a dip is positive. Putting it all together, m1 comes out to 3.0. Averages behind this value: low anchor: 1.35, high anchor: 1.11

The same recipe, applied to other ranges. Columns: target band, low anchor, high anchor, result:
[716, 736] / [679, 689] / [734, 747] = 5.1 mm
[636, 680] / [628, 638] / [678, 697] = -0.2 mm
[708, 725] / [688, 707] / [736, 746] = 6.0 mm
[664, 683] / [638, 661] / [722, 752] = 0.0 mm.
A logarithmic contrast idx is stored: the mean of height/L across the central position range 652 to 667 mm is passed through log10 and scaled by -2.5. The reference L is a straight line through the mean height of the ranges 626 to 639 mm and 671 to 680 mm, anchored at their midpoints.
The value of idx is 0.082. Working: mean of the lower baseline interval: 1.49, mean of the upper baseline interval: 1.48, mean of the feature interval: 1.37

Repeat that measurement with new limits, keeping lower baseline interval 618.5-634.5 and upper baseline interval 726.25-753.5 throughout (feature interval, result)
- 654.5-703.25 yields 0.094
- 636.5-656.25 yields -0.009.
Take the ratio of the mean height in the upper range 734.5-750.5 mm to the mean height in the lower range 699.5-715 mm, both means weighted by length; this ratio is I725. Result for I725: 1.8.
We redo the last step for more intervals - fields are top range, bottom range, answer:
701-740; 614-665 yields 0.71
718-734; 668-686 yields 0.76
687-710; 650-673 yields 0.80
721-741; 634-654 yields 0.85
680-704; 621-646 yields 0.85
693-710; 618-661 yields 0.69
